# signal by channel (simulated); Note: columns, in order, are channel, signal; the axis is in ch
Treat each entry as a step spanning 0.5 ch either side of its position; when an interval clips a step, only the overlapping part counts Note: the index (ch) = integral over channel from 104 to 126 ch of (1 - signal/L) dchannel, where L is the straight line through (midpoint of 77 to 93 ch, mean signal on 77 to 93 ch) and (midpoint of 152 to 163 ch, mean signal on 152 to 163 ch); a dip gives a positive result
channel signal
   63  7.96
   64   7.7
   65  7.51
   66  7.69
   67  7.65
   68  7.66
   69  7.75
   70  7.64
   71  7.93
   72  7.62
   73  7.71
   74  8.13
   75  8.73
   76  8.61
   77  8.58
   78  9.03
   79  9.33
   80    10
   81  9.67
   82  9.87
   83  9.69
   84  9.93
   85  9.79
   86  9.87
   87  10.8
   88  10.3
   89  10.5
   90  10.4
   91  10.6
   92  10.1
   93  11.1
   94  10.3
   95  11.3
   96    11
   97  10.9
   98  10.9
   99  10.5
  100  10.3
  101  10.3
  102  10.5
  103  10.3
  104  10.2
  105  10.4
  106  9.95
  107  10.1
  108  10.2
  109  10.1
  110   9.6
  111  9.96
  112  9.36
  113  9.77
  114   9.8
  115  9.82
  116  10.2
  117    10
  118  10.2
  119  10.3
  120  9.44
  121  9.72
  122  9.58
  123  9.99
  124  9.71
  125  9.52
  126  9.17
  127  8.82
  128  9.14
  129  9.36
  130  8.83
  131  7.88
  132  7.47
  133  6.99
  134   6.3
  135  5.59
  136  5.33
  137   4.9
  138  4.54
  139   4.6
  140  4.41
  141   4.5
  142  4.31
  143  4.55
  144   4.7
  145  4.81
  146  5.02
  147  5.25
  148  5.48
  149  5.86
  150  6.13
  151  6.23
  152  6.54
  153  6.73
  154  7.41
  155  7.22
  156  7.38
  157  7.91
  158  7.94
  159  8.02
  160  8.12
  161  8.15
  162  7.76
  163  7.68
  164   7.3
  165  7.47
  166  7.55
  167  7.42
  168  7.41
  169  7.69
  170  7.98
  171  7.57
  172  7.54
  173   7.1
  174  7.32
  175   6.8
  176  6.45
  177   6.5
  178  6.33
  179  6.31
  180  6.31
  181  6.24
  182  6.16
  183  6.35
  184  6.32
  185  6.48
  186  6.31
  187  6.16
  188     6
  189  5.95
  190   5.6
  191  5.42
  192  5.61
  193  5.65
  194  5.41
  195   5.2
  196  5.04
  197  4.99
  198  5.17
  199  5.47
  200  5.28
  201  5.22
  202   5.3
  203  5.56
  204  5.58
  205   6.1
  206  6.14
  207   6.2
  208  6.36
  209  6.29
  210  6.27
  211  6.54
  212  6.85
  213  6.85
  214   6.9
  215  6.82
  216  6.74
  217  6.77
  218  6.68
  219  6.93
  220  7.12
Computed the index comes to -2.2 ch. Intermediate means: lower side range 9.98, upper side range 7.61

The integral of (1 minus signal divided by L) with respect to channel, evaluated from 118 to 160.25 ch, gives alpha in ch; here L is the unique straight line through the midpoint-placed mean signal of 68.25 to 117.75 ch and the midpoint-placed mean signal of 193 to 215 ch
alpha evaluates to 5.7 ch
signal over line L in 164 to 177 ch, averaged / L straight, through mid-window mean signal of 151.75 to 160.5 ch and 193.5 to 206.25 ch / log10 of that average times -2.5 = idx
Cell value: -0.08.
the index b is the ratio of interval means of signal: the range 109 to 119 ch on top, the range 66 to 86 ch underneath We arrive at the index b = 1.14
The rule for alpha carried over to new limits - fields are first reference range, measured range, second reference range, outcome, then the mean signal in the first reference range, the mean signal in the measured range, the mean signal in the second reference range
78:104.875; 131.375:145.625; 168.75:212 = 5.3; 10.3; 5.24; 6.15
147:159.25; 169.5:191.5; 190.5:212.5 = -1.1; 6.81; 6.51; 5.71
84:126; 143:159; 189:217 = 3.6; 10.2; 6.31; 5.89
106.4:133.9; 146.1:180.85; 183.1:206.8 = 0.7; 9.4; 7.05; 5.67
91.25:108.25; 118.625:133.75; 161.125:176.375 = 0.5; 10.5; 9.01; 7.43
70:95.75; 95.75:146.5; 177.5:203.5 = -1.1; 9.57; 8.49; 5.76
